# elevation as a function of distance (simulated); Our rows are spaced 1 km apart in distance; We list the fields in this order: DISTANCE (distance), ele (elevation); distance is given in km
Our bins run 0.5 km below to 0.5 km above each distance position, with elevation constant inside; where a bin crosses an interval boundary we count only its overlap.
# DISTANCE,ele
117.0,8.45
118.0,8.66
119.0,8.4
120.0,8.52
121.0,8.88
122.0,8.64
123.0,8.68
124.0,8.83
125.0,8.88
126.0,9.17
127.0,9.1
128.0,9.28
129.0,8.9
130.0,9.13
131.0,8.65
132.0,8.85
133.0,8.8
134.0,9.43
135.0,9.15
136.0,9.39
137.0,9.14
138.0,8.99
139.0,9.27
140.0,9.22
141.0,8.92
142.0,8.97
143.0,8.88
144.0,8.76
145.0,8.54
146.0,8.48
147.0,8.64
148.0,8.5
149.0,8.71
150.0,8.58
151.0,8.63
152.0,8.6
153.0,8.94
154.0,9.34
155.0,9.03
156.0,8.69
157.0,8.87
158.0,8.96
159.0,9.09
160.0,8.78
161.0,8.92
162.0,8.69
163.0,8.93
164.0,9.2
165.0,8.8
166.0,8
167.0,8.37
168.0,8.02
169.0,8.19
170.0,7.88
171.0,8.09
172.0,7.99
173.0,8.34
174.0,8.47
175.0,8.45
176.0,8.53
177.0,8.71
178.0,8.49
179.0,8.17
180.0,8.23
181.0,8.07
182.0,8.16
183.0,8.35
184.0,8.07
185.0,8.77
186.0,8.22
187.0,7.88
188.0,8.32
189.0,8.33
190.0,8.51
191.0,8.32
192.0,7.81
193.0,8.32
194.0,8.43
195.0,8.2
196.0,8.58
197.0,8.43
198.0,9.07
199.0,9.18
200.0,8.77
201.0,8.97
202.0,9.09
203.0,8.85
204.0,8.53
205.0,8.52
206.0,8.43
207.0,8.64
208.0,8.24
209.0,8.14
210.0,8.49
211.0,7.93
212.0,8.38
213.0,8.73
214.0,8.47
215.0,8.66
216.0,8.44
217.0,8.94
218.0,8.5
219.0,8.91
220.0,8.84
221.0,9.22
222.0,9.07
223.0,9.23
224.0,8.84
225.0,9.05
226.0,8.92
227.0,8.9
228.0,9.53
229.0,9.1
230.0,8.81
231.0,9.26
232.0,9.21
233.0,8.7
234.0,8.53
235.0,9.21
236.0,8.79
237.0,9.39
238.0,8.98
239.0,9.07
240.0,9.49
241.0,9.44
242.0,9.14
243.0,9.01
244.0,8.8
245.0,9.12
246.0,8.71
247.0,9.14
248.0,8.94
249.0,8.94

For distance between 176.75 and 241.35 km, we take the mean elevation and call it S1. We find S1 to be 8.67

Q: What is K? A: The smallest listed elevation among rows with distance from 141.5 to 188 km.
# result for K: 7.88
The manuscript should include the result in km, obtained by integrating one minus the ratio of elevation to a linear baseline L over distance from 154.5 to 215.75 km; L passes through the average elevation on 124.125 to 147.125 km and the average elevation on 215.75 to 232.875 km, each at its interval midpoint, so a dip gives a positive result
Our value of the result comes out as 3.4 km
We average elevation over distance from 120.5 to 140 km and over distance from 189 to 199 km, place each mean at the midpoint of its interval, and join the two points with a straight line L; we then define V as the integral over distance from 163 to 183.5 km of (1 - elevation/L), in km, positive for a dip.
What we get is 0.7 km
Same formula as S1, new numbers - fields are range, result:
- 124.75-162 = 8.92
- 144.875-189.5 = 8.51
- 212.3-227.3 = 8.84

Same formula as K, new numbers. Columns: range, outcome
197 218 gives 7.93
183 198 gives 7.81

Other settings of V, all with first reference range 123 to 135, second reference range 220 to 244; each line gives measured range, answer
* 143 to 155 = 0.4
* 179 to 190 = 1.0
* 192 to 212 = 1.1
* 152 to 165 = 0.1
